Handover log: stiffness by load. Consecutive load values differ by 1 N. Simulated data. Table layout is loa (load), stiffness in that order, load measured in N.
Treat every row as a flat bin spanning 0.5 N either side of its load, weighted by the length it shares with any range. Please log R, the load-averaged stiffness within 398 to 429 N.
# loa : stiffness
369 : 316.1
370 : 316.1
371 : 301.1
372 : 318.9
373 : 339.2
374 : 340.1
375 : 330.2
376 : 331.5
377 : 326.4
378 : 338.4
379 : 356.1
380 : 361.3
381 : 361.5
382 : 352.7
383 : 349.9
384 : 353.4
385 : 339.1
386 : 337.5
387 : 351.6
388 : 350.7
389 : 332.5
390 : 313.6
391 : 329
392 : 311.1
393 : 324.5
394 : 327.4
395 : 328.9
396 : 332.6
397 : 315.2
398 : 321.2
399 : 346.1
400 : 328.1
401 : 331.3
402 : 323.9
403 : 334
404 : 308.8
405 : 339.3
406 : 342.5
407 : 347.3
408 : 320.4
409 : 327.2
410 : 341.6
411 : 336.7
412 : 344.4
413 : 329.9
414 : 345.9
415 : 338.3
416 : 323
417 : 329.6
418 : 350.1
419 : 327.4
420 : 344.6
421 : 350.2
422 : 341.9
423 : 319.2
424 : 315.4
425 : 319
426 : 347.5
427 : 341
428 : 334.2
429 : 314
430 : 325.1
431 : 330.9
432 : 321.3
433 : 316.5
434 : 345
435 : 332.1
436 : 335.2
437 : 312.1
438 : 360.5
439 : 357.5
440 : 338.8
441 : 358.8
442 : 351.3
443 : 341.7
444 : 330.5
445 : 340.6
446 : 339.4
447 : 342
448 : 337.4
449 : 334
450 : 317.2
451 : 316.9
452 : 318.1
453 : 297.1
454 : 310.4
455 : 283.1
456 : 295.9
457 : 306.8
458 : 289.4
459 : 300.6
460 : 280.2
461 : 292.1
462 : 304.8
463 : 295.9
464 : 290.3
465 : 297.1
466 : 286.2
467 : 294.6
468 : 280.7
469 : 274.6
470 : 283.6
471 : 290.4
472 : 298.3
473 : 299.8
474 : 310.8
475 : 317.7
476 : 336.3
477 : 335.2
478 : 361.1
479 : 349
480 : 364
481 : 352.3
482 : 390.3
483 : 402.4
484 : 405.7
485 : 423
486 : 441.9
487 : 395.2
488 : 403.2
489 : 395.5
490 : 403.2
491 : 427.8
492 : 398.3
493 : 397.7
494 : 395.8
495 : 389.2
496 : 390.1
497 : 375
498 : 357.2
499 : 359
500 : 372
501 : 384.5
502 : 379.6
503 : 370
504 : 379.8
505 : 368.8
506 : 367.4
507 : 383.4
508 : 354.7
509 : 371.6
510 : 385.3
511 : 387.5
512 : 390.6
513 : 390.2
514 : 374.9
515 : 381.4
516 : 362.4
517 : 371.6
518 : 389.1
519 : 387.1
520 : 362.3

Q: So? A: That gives 334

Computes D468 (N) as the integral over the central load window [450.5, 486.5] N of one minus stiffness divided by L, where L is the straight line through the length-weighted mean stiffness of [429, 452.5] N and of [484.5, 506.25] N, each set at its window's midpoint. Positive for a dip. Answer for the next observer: 4.14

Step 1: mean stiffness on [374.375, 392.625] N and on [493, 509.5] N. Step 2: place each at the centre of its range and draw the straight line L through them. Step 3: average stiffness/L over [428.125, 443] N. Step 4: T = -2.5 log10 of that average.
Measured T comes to 0.06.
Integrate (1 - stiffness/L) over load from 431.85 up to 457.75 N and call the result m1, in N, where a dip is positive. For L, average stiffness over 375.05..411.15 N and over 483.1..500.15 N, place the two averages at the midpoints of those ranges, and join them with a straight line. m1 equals 2.8 N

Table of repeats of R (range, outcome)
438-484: 321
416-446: 335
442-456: 324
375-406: 335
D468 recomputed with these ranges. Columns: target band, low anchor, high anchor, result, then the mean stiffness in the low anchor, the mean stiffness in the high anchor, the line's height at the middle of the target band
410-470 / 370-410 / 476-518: 5.6 N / 334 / 382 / 356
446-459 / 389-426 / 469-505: 1.4 N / 331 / 368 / 352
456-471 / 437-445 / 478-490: 3.2 N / 346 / 392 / 370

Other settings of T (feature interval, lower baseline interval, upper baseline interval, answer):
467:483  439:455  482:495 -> 0.18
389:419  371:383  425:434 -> 0.01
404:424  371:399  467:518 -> 0.03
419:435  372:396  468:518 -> 0.06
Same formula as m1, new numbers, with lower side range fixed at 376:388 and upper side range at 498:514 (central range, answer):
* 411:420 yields 0.47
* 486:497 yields -0.83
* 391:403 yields 0.82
